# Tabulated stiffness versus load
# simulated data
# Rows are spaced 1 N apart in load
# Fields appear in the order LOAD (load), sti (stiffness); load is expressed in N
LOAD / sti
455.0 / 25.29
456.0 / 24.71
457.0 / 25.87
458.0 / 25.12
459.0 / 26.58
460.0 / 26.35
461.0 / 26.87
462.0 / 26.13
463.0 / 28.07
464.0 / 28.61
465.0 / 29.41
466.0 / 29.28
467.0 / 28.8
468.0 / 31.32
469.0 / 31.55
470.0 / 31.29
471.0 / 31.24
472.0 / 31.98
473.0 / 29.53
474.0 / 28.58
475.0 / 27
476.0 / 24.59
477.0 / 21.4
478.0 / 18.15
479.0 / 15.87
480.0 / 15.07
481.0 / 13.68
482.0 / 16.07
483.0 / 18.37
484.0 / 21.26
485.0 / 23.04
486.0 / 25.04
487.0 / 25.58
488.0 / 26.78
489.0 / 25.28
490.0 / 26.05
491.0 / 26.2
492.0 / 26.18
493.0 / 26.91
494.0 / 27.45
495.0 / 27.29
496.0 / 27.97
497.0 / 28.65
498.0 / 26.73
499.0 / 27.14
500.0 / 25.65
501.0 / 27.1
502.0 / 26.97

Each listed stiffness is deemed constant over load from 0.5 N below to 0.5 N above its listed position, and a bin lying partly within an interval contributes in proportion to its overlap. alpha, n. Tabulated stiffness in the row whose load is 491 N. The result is 26.2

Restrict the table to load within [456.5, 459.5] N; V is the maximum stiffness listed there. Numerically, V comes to 26.58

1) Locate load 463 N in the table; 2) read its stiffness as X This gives 28.07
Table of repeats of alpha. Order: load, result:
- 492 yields 26.18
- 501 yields 27.1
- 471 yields 31.24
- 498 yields 26.73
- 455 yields 25.29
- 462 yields 26.13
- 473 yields 29.53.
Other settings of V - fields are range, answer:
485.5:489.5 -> 26.78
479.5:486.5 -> 25.04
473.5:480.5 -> 28.58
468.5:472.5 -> 31.98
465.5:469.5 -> 31.55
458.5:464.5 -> 28.61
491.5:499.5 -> 28.65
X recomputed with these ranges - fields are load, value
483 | 18.37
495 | 27.29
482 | 16.07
